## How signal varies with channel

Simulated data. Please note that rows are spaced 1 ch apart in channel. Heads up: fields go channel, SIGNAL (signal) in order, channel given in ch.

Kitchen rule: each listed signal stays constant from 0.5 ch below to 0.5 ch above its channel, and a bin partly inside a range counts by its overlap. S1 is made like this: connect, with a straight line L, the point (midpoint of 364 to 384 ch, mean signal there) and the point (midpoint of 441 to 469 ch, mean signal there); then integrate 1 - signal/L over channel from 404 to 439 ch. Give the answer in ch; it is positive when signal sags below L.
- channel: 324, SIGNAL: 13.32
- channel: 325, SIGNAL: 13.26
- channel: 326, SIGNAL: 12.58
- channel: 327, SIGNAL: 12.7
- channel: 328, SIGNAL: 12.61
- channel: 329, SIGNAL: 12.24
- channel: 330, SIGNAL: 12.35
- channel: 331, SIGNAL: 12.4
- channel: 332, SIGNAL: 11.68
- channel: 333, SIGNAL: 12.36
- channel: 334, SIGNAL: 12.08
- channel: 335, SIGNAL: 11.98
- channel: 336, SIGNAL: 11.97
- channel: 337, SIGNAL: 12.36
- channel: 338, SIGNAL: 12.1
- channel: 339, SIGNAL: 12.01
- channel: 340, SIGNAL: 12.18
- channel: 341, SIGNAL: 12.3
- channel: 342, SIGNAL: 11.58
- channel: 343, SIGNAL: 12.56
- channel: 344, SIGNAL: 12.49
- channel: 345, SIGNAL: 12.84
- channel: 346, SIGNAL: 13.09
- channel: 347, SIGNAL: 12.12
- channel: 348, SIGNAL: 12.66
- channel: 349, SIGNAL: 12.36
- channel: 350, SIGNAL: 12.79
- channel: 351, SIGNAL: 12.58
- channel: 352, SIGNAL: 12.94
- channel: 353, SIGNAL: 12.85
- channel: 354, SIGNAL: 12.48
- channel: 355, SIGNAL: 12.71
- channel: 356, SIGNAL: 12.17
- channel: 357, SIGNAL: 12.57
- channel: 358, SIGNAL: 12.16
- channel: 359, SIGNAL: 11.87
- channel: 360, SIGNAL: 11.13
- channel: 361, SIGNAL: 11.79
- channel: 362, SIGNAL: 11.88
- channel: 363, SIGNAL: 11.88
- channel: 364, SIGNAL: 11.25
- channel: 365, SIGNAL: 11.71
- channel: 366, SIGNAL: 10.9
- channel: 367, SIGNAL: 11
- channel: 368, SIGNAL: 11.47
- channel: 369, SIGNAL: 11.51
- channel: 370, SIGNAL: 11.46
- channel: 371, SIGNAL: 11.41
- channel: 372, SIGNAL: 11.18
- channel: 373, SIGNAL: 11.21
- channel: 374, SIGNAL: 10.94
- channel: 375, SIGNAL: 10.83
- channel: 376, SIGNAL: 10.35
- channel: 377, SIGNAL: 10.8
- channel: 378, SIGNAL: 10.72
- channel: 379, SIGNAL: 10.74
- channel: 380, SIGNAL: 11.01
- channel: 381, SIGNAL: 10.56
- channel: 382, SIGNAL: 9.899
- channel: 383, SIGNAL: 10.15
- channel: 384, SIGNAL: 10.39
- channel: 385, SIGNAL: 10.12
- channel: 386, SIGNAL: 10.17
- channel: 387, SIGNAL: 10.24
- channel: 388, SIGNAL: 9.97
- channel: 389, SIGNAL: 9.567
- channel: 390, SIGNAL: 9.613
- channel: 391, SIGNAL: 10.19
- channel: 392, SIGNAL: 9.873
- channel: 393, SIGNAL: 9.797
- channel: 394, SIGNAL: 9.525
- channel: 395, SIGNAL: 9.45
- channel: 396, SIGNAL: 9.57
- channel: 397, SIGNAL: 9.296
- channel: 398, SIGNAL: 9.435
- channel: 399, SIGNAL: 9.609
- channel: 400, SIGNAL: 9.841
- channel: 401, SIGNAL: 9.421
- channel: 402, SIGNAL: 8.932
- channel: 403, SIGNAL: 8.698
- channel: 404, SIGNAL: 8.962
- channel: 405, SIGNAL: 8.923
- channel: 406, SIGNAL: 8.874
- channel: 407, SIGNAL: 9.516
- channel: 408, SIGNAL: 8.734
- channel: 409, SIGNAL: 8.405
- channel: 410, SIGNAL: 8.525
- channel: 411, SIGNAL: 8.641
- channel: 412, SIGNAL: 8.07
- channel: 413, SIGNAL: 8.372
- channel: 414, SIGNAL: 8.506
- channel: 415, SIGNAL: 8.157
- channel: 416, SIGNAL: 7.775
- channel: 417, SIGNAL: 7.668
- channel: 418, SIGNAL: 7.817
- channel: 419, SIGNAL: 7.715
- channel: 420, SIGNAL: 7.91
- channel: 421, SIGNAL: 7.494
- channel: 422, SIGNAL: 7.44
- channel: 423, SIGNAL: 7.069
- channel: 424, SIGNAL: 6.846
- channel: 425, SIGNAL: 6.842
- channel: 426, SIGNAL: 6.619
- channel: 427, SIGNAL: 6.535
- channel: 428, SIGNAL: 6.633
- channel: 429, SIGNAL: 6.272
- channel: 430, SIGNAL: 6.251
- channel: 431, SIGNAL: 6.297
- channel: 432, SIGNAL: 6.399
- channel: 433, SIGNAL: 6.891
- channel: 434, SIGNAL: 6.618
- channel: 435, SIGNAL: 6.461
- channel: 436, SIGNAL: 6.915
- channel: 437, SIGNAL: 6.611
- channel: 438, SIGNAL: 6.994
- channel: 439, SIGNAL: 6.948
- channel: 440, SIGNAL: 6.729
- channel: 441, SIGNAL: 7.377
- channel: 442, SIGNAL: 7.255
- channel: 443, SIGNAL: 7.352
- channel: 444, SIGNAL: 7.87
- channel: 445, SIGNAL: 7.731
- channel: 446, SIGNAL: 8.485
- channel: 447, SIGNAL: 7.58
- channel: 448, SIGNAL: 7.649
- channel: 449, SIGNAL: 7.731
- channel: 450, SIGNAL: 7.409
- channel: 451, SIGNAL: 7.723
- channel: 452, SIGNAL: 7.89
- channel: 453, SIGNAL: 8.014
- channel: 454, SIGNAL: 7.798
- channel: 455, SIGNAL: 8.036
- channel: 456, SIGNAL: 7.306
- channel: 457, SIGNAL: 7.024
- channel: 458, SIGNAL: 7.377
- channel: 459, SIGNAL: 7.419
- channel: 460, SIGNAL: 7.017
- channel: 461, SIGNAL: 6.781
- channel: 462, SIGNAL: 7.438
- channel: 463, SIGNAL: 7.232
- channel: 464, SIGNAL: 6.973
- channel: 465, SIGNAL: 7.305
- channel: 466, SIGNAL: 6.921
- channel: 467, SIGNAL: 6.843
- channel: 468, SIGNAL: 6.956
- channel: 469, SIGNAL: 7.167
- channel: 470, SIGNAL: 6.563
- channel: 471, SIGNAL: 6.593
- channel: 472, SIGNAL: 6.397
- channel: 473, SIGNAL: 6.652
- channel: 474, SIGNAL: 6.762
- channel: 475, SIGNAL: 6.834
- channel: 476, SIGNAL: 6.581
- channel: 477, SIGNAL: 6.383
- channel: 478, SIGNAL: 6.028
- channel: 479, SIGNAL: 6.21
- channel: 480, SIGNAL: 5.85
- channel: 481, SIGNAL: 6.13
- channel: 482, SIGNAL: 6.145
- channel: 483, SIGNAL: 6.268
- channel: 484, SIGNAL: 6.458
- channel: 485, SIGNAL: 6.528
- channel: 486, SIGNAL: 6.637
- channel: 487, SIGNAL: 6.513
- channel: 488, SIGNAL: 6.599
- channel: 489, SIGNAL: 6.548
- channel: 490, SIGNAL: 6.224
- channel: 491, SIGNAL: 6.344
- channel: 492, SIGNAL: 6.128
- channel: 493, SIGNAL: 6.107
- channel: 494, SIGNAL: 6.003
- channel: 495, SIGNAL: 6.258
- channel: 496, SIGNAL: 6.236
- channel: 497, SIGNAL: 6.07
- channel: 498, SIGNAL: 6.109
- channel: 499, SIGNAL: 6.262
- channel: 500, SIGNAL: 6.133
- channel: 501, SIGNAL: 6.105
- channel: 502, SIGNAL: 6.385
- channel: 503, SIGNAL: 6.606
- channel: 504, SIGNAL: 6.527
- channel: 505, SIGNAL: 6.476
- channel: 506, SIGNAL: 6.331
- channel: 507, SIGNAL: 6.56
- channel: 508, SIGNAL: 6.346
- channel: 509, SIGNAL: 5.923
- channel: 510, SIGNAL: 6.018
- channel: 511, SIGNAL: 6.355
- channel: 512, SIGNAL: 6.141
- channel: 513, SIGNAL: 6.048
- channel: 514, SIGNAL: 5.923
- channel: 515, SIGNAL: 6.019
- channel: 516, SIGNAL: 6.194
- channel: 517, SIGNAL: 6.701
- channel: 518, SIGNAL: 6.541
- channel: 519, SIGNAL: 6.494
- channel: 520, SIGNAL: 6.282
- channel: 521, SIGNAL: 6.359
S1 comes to 5.52 ch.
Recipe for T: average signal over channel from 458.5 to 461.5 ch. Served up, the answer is 7.07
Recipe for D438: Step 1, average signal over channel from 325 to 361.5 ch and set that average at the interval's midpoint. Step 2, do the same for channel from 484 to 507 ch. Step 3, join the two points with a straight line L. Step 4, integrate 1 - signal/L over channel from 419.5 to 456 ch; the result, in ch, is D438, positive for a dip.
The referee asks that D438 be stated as 5.9 ch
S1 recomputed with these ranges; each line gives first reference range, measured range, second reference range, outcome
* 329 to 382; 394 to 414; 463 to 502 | 1.58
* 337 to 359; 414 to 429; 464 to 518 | 3.23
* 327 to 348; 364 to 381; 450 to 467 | -0.32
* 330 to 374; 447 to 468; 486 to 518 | 1.57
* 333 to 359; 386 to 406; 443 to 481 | 1.20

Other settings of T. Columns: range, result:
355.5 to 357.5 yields 12.4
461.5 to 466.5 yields 7.17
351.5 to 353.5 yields 12.9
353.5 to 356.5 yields 12.5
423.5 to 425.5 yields 6.84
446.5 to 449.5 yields 7.65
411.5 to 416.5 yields 8.18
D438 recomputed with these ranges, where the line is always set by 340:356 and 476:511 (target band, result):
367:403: 2.3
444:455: 0.5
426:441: 3.8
